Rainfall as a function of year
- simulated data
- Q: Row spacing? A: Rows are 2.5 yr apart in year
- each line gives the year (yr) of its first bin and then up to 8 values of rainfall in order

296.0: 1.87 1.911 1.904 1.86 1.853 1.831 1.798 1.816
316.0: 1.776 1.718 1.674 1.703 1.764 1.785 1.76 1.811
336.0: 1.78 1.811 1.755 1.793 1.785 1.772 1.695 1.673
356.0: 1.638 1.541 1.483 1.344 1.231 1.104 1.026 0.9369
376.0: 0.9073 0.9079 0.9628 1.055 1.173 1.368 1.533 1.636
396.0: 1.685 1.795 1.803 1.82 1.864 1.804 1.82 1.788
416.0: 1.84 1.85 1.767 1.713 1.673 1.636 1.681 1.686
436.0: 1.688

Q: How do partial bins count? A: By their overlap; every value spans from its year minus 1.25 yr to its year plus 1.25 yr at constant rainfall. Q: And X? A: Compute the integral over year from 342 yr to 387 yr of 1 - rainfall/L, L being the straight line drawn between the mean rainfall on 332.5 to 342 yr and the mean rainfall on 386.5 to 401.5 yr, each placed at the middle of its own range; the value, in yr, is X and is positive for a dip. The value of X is 9.78 yr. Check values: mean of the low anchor 1.79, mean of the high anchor 1.61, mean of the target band 1.34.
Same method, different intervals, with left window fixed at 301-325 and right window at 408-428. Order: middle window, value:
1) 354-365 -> 1.7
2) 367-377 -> 4.4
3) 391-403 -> 0.4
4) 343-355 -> 0.3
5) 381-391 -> 3.2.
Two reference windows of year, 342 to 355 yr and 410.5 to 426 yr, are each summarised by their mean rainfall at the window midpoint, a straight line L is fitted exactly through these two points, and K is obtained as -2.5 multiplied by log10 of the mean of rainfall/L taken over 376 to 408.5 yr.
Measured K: 0.21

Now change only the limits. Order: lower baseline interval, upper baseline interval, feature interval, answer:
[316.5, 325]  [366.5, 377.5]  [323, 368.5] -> -0.215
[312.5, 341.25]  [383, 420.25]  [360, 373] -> 0.373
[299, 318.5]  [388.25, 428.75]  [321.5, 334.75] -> 0.032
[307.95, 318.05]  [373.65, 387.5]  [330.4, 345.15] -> -0.187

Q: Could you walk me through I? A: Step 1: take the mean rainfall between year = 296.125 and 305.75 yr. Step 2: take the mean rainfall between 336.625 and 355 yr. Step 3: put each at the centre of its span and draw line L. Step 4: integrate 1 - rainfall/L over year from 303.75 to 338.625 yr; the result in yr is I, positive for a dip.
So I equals 0.9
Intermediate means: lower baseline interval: 1.89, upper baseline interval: 1.75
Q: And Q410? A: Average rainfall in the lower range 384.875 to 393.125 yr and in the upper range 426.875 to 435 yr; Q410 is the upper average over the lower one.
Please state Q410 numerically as 1.2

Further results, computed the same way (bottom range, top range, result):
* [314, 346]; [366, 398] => 0.68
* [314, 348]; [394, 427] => 1.01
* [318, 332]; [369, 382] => 0.55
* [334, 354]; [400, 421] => 1.03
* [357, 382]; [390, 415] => 1.53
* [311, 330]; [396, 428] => 1.02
